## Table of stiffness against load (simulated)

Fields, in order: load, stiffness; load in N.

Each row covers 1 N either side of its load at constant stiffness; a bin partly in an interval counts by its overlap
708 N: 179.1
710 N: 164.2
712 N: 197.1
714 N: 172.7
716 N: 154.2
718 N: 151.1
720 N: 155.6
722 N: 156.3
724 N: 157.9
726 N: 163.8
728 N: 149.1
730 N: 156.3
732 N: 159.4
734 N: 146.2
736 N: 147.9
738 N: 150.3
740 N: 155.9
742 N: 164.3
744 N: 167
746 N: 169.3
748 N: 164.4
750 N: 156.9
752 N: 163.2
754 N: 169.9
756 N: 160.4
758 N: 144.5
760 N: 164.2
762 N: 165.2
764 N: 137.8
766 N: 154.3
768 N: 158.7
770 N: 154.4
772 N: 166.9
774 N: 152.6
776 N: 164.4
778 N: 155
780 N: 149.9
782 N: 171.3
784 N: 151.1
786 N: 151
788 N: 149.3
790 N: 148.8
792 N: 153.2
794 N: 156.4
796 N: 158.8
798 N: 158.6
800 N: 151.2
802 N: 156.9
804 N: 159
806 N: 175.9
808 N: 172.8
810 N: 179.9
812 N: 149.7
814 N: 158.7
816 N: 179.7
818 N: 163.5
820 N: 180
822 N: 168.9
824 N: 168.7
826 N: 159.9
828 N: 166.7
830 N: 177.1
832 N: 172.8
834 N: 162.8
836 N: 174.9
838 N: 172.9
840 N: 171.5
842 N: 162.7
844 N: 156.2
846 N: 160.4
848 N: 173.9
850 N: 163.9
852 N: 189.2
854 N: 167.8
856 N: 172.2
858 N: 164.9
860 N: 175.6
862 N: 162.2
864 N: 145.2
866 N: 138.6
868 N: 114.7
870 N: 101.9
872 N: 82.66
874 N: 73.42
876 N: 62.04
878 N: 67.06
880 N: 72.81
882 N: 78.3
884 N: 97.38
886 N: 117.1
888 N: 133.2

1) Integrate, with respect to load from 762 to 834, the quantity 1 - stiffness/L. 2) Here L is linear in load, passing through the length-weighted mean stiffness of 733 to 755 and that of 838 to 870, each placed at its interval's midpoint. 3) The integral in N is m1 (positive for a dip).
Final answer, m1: -0.6 N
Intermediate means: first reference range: 160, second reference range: 160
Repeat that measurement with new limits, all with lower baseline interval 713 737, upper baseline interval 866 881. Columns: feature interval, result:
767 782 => -2.93 N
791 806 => -4.52 N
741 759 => -2.26 N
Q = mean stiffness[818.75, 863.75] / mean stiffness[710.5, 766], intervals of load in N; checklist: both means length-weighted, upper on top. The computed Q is 1.1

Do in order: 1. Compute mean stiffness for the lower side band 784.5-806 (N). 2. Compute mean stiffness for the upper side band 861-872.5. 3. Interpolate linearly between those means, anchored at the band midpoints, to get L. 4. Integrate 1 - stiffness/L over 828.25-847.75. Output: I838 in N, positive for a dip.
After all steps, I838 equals -4.3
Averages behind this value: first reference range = 155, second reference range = 126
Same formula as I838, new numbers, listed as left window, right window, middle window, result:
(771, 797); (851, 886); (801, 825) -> -3.96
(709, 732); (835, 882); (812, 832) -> -3.25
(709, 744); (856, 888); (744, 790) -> -3.67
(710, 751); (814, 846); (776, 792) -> 0.99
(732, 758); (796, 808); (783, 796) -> 0.69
